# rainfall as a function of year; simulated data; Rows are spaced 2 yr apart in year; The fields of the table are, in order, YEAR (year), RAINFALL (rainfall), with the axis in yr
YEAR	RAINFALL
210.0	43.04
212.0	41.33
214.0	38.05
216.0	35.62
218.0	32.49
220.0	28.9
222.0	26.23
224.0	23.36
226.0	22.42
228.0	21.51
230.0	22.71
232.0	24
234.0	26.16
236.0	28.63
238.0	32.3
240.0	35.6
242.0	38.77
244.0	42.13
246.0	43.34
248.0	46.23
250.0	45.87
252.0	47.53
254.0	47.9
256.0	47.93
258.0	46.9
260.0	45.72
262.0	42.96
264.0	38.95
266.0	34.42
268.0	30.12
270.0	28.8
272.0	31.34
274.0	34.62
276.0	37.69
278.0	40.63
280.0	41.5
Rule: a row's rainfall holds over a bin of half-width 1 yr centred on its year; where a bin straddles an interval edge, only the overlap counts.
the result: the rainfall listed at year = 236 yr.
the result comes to 28.63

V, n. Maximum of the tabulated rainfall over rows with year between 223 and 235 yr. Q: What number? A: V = 26.16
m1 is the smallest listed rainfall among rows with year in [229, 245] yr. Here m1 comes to 22.71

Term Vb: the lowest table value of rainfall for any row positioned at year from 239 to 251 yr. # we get 35.6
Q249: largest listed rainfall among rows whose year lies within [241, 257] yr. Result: 47.93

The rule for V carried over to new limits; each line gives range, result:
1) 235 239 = 32.3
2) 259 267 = 45.72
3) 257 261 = 46.9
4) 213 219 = 38.05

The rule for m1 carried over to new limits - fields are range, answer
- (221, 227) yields 22.42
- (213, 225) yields 23.36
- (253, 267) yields 34.42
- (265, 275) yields 28.8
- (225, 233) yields 21.51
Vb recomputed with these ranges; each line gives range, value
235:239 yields 28.63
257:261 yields 45.72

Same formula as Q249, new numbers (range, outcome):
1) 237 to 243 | 38.77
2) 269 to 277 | 37.69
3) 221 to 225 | 26.23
